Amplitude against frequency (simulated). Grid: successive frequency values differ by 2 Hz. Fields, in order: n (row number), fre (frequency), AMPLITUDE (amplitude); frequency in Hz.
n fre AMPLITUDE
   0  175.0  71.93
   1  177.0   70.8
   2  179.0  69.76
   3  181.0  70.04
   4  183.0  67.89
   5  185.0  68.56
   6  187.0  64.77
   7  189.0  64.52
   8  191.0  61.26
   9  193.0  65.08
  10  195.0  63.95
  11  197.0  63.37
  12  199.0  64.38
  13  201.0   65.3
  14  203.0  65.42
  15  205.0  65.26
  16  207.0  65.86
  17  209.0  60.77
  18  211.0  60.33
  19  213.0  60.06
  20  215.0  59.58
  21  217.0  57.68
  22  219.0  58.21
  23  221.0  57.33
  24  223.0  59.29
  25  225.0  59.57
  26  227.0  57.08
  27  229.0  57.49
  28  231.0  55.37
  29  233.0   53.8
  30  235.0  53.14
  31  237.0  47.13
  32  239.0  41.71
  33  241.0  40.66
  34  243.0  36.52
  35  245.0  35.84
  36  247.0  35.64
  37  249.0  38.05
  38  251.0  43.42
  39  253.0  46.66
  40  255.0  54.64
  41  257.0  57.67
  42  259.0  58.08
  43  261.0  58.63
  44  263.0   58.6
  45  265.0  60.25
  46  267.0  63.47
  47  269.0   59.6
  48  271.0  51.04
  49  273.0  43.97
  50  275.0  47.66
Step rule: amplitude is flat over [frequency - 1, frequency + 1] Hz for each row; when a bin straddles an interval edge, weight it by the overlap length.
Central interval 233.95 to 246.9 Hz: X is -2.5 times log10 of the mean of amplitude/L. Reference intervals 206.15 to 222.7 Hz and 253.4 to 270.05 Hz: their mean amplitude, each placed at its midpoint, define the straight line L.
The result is 0.37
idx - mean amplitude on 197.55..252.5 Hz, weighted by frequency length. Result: 53.9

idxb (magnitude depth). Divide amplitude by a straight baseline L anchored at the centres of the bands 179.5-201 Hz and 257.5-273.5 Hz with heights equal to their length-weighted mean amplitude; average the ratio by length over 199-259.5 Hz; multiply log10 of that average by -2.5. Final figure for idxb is 0.14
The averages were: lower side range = 65.5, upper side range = 57.1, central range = 53.7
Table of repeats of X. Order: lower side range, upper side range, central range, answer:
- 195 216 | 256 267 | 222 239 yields 0.127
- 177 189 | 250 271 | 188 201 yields 0.040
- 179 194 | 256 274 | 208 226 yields 0.060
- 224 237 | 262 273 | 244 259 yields 0.236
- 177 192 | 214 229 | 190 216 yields -0.009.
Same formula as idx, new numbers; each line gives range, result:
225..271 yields 50.8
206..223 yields 59.9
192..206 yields 64.7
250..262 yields 53.2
